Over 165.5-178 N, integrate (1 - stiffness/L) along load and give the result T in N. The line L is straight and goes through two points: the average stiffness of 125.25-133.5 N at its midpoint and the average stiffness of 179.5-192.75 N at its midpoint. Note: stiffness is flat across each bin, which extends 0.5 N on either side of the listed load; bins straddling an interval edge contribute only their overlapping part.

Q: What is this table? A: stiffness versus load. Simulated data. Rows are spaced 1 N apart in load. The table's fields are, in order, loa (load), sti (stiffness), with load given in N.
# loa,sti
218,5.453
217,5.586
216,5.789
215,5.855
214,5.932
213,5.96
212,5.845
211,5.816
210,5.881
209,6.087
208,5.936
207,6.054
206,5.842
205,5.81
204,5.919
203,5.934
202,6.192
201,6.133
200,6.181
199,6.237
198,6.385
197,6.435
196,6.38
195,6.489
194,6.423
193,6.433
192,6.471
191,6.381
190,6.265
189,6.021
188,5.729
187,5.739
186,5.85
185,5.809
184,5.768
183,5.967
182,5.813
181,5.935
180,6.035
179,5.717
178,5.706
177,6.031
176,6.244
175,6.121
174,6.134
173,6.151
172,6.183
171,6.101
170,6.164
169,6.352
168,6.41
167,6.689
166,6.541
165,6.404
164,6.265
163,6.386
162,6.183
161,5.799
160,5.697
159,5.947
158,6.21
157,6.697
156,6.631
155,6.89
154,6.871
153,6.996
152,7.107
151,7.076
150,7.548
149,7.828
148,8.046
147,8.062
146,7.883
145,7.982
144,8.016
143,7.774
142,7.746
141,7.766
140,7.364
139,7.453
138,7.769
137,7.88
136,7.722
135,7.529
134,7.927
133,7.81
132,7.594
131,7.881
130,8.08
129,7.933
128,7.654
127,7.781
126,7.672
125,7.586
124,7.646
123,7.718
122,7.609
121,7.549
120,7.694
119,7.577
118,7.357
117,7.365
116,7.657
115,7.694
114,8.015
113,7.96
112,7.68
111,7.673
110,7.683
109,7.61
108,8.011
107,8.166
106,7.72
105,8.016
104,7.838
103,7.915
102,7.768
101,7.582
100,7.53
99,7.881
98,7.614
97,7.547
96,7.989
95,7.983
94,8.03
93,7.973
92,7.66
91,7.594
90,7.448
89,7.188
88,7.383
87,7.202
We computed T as 0.4 N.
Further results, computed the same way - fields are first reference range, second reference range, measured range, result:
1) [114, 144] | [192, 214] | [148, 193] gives 3.30 N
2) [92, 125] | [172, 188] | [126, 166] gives -2.78 N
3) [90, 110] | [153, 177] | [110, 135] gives -1.47 N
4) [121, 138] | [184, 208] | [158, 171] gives 1.24 N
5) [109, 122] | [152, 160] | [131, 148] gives -1.85 N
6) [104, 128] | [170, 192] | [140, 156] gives -1.54 N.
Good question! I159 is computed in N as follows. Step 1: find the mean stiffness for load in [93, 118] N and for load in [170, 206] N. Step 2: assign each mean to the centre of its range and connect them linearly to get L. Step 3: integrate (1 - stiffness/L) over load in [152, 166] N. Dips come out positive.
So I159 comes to 0.57 N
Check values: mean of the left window 7.78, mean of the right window 6.09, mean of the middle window 6.41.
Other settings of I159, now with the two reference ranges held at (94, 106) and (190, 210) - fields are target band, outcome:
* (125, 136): -0.7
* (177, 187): 1.0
